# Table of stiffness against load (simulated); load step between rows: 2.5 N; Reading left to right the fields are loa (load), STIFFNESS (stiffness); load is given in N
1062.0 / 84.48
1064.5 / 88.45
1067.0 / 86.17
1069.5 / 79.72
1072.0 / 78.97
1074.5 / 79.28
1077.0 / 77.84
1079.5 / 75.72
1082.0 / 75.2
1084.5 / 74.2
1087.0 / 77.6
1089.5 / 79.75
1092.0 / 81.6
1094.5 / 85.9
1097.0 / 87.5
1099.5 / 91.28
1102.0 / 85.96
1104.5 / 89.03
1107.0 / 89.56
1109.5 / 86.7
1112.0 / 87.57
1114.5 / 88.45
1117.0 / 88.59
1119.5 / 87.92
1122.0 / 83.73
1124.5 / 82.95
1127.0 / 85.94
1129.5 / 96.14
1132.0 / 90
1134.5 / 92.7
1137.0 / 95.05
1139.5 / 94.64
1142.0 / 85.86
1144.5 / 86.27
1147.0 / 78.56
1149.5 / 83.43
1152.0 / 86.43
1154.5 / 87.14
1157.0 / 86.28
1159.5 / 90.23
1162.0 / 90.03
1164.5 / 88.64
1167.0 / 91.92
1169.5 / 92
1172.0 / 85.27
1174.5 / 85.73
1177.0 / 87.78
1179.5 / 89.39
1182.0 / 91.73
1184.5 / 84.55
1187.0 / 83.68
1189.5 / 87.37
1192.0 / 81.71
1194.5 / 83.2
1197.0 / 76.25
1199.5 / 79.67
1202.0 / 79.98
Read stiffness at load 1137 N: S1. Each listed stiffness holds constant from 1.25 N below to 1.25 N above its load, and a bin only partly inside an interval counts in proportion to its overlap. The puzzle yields 95.05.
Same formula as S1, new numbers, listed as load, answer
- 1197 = 76.25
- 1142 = 85.86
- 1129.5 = 96.14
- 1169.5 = 92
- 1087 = 77.6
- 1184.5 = 84.55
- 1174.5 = 85.73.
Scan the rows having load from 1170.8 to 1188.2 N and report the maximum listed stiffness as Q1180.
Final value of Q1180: 91.73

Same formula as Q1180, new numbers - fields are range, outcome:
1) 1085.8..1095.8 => 85.9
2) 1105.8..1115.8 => 89.56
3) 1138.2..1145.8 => 94.64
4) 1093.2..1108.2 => 91.28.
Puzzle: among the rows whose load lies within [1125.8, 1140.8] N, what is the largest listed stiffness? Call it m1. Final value 96.14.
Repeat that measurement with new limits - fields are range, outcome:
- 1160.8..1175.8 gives 92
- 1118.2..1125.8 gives 87.92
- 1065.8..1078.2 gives 86.17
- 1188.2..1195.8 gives 87.37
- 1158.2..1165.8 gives 90.23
